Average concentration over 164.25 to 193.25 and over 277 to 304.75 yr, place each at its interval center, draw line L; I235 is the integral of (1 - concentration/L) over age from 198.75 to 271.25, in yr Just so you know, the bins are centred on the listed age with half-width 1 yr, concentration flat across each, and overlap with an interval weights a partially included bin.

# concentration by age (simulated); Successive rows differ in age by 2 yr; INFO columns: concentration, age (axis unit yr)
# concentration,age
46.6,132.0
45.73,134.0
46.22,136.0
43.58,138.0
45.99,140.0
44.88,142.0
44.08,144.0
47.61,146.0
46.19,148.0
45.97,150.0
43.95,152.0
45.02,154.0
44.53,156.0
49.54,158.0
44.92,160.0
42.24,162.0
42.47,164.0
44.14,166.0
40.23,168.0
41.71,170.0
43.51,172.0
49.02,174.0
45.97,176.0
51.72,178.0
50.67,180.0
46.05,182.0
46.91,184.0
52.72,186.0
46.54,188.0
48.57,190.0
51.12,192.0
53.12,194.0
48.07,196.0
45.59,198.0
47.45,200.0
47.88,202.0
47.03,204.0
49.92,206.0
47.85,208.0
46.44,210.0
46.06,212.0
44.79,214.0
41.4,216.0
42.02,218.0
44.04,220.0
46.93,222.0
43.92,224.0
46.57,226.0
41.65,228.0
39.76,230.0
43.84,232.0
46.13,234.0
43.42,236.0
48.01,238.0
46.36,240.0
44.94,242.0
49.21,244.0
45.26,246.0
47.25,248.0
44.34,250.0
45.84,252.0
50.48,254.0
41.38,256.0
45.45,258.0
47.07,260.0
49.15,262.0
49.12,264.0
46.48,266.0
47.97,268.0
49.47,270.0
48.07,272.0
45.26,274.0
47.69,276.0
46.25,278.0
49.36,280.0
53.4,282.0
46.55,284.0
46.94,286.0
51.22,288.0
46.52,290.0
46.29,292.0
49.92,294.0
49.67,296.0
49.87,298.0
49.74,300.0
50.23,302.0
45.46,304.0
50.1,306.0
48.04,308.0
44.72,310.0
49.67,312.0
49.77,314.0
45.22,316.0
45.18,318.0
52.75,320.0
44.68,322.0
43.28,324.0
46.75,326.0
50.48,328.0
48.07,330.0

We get 2.8 yr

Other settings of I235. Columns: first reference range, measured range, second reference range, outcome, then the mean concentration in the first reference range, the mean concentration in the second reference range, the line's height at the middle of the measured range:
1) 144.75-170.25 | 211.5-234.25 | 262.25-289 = 1.4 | 44.6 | 48.3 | 46.6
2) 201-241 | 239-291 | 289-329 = -0.9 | 45.2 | 47.9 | 46.6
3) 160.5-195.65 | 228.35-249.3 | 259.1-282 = 1.0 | 46.9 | 48.1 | 47.6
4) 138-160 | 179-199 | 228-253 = -1.5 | 45.6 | 45.2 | 45.5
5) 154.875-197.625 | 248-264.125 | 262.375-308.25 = 0.5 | 46.8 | 48.4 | 48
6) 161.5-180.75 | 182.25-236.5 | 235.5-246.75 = -0.6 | 45.2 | 46.3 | 45.8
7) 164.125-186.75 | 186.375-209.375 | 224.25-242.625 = -1.5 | 46.4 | 44.5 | 45.6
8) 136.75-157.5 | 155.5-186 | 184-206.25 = 0.8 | 45.3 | 48.8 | 47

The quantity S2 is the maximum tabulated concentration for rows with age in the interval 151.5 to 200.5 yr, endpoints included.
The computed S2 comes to 53.12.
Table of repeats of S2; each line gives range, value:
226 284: 53.4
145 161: 49.54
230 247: 49.21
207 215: 47.85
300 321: 52.75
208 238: 48.01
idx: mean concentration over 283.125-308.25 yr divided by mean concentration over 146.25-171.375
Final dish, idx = 1.09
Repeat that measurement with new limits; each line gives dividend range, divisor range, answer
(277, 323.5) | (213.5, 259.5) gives 1.07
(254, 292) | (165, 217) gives 1.01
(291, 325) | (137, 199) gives 1.03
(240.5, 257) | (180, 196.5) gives 0.94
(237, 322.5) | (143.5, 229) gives 1.03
